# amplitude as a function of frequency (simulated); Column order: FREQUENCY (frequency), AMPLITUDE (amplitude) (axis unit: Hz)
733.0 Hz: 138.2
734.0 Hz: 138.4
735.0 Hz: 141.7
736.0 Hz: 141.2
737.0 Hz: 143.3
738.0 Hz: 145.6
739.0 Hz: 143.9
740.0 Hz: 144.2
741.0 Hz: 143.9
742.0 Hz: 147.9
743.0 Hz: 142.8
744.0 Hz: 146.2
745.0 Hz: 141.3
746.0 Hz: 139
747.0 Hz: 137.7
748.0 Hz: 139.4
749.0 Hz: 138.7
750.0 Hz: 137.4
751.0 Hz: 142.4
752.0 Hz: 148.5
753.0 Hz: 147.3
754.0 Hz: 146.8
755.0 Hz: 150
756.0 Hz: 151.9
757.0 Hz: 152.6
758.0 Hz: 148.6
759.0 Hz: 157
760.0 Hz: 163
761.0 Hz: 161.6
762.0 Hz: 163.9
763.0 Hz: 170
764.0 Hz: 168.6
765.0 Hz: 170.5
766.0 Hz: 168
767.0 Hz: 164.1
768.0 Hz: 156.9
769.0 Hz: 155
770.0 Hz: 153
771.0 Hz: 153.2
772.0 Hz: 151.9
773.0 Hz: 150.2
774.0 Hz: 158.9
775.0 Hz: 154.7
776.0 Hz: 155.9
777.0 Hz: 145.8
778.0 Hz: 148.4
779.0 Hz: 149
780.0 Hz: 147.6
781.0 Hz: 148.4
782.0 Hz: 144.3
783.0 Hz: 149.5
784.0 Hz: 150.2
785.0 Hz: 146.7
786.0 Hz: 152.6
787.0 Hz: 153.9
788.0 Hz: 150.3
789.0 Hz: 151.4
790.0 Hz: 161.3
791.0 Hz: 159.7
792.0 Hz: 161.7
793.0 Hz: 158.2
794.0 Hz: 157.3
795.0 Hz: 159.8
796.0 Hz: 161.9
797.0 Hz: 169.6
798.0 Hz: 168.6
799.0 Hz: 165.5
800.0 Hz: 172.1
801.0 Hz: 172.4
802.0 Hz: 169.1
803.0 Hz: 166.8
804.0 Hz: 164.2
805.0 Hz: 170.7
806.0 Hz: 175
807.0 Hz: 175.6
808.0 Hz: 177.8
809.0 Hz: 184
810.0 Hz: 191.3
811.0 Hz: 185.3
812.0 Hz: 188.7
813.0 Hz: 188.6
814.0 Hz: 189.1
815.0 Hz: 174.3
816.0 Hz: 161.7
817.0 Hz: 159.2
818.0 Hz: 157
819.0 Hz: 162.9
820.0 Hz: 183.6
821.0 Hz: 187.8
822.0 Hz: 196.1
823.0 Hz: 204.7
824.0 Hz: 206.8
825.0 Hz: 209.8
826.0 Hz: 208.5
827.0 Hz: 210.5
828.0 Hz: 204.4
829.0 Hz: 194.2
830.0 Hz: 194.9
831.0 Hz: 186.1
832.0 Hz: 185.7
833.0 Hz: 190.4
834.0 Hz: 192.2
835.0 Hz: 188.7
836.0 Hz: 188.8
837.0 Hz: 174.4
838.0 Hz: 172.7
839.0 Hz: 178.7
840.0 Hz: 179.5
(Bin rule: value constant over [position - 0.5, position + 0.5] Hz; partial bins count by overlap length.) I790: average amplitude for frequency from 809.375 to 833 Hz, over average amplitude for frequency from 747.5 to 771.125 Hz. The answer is 1.22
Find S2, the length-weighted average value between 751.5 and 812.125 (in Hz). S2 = 160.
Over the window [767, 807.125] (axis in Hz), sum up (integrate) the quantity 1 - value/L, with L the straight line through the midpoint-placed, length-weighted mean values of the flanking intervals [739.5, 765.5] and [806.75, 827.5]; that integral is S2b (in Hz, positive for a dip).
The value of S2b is 2.7 Hz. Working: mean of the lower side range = 150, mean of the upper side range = 186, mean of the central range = 158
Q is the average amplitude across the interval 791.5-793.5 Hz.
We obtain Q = 160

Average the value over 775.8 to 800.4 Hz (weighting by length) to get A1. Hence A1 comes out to 156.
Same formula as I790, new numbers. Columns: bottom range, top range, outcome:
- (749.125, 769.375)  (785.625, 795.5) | 1.01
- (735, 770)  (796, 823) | 1.17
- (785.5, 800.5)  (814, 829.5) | 1.17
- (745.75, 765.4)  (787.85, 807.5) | 1.09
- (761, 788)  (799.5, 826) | 1.16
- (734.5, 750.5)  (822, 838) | 1.37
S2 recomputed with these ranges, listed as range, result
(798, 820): 174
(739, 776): 152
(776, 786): 148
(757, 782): 157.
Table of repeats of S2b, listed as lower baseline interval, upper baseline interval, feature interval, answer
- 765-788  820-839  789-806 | 0.4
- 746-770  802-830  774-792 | 1.6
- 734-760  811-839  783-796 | 1.0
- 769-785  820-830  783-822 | 2.0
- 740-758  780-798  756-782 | -1.1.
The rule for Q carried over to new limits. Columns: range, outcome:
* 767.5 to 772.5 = 154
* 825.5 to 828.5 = 208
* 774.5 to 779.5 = 151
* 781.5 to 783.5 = 147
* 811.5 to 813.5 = 189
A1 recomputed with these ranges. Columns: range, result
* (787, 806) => 163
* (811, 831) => 188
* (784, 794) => 155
